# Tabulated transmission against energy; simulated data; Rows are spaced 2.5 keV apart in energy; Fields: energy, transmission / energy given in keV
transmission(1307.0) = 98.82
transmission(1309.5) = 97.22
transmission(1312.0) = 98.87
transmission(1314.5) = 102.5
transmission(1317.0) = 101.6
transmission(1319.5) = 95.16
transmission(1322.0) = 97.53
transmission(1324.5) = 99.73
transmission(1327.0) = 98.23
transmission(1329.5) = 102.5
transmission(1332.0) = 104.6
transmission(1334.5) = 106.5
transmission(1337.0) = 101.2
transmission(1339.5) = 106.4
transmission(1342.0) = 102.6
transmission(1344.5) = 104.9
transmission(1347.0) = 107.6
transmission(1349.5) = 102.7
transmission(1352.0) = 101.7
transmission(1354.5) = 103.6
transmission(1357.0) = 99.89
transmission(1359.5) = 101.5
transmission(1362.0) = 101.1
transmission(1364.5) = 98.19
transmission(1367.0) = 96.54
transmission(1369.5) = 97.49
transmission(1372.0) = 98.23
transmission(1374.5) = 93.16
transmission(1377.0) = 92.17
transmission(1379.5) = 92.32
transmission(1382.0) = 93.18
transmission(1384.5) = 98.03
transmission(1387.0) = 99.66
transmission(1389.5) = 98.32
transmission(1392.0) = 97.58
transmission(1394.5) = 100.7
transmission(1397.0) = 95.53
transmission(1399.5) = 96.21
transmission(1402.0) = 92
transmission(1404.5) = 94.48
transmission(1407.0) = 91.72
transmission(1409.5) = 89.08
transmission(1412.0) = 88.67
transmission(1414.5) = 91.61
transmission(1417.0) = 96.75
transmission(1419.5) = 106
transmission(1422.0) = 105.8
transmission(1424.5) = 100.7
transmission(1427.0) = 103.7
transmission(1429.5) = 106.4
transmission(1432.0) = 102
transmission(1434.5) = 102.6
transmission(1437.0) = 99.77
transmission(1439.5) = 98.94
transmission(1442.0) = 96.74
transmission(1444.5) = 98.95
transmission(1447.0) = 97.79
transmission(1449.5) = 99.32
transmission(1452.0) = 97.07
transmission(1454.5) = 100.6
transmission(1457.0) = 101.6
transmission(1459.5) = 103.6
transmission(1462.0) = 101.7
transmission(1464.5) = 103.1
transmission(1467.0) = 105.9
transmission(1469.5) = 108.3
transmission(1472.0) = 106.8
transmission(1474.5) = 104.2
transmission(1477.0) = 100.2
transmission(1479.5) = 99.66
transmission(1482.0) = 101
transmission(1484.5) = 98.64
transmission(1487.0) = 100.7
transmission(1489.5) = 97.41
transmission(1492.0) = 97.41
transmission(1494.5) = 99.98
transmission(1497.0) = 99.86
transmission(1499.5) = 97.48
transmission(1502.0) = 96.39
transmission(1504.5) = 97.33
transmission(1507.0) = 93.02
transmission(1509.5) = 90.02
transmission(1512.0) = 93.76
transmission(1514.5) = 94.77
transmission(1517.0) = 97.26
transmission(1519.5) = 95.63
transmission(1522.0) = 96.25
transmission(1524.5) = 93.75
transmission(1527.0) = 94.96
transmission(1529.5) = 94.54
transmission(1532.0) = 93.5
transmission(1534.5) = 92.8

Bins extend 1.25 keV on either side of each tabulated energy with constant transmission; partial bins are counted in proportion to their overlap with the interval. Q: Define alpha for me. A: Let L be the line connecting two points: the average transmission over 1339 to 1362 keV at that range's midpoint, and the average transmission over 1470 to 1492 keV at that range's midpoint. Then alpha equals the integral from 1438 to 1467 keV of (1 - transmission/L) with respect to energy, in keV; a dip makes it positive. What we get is 0.39 keV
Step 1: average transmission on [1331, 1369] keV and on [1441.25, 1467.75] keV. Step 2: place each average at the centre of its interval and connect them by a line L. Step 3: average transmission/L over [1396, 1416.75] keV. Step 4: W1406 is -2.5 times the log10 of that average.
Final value 0.10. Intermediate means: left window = 102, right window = 101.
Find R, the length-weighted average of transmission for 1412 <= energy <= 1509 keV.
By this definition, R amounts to 100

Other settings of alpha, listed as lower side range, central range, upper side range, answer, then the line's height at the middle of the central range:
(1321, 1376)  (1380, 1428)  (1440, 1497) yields 2.0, 101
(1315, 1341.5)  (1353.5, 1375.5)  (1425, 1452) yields 0.5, 101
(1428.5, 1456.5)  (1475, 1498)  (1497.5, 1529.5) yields -0.6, 97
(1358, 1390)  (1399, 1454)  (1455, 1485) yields 1.2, 100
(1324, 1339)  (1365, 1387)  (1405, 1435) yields 1.1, 100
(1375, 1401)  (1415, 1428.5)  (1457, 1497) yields -0.5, 98.4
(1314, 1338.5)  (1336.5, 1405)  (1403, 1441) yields 0.7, 99.8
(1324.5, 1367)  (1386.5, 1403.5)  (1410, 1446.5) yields 0.6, 101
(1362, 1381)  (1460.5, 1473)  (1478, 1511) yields -1.0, 97.2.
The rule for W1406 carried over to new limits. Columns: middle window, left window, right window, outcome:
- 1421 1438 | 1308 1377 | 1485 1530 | -0.05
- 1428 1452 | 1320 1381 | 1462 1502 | 0.01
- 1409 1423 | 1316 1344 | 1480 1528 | 0.03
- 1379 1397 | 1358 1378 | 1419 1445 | 0.02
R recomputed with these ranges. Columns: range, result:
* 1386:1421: 95.6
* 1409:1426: 97.4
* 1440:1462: 99.6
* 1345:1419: 97.1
